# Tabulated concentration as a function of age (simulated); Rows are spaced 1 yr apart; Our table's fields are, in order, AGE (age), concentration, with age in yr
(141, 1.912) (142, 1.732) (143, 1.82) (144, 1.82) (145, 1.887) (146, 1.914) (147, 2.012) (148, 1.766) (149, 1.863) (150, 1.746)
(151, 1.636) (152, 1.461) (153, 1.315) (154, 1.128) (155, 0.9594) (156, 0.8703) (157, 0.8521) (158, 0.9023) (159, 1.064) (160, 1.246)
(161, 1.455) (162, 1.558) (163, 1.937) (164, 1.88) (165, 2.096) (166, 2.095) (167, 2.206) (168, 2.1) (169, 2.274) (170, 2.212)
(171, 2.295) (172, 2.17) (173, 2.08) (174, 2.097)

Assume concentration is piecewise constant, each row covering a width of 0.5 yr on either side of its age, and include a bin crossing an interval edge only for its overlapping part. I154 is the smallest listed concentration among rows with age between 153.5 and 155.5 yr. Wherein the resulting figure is 0.9594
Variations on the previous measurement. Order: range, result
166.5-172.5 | 2.1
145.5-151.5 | 1.636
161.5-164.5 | 1.558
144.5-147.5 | 1.887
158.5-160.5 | 1.064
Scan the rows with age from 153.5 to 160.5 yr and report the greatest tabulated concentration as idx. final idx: 1.246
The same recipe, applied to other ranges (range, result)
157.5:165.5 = 2.096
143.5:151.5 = 2.012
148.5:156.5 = 1.863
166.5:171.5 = 2.295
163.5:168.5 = 2.206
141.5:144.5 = 1.82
